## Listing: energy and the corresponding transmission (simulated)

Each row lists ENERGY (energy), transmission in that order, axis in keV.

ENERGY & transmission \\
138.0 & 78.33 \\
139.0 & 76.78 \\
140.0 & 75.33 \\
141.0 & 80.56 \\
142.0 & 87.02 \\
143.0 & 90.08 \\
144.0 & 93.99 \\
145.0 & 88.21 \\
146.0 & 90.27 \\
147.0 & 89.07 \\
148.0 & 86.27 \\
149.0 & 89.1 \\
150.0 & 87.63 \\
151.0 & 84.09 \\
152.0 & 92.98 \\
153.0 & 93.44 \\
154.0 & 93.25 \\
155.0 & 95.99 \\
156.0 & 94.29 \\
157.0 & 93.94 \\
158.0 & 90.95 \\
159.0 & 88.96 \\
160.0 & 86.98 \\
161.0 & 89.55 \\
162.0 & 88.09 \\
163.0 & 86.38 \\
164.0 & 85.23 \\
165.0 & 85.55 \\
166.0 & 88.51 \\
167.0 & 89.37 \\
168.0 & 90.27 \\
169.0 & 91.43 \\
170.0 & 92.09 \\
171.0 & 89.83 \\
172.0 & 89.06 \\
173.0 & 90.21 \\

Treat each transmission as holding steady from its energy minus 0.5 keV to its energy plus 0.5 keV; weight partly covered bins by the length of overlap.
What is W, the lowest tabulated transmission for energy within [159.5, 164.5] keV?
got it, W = 85.23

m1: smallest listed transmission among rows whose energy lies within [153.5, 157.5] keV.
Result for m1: 93.25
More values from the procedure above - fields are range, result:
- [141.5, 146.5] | 87.02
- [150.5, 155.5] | 84.09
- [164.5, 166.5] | 85.55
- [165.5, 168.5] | 88.51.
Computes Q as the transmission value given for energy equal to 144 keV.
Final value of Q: 93.99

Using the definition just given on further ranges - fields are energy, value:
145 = 88.21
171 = 89.83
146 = 90.27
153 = 93.44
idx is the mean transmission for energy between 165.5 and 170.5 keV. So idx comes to 90.3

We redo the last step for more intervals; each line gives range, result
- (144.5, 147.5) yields 89.2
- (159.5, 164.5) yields 87.2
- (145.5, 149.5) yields 88.7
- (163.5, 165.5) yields 85.4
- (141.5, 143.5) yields 88.5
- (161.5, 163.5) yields 87.2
